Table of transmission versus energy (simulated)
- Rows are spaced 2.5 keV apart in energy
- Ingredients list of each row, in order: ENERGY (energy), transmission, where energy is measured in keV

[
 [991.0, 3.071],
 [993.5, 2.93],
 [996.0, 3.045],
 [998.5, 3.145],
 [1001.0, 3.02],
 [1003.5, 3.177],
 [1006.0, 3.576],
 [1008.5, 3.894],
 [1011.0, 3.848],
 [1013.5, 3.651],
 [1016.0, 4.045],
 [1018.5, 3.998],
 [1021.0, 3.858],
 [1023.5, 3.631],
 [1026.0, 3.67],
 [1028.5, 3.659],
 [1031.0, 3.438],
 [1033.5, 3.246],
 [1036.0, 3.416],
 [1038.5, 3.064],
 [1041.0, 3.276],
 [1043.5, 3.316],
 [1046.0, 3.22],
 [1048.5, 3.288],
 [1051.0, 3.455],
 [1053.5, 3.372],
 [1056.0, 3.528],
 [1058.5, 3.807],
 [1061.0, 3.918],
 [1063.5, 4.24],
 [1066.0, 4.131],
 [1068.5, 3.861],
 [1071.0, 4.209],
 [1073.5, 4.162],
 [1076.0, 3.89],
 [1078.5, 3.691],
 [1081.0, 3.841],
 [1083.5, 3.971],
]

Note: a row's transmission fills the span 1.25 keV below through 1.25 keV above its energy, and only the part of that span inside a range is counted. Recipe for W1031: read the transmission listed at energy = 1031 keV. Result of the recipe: 3.438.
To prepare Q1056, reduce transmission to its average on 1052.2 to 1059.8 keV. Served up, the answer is 3.57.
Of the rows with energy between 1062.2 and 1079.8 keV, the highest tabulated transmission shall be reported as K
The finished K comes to 4.24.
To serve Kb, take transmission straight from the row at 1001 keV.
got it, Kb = 3.02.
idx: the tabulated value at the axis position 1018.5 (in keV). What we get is 3.998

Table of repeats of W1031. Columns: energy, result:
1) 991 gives 3.071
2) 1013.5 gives 3.651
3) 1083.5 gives 3.971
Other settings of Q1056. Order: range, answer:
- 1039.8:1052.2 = 3.31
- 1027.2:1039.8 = 3.37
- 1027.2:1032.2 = 3.55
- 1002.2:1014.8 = 3.63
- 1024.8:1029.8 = 3.66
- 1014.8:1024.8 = 3.88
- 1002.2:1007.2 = 3.37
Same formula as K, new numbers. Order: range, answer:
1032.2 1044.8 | 3.416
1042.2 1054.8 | 3.455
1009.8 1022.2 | 4.045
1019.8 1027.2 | 3.858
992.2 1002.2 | 3.145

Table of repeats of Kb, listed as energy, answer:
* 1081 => 3.841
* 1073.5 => 4.162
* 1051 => 3.455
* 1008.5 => 3.894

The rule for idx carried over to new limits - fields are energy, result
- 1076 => 3.89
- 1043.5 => 3.316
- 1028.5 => 3.659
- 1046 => 3.22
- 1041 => 3.276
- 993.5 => 2.93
